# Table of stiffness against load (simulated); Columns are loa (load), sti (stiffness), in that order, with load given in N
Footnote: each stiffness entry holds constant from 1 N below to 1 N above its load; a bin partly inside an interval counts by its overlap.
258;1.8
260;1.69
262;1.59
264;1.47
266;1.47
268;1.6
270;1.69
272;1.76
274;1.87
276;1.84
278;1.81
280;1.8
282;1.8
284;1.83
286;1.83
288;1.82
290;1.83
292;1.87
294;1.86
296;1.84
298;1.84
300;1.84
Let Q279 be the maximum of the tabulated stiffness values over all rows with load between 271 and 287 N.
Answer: 1.87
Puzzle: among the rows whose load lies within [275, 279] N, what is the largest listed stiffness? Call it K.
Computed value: 1.84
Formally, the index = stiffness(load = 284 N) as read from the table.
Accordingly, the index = 1.83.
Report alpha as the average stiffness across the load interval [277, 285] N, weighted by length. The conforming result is 1.81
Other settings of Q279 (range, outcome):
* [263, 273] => 1.76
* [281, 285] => 1.83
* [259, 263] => 1.69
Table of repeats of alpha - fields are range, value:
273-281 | 1.83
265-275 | 1.68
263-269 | 1.51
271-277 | 1.82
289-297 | 1.85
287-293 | 1.84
